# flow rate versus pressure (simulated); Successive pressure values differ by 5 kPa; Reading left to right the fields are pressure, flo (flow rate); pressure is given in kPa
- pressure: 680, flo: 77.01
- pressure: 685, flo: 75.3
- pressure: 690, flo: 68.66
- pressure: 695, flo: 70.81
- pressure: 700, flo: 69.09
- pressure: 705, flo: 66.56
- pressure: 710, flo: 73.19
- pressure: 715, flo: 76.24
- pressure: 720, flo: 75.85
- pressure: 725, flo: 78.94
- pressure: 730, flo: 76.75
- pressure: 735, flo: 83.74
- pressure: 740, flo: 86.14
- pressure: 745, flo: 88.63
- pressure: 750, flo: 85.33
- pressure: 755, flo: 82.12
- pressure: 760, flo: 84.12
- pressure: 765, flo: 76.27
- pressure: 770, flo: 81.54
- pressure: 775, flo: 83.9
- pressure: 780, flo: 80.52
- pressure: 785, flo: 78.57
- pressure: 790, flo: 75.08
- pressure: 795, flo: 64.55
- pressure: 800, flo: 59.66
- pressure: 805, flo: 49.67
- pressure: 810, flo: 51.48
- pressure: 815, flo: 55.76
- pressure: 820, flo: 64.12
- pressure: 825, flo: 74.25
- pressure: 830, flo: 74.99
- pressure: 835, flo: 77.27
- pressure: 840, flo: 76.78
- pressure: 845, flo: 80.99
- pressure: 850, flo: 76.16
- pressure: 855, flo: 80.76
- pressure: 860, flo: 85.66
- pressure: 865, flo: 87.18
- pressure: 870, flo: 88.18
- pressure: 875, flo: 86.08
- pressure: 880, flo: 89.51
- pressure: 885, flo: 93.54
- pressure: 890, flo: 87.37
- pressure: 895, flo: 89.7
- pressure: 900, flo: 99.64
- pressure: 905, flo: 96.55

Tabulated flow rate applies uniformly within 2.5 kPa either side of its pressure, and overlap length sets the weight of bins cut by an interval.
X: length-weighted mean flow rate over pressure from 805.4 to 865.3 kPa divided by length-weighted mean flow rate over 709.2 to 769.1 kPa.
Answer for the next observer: 0.9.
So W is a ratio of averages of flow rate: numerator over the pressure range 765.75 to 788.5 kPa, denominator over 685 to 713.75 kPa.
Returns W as 1.14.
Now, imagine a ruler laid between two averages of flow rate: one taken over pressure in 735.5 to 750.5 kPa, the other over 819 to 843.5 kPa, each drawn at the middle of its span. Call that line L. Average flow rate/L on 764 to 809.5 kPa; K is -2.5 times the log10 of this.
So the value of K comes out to 0.137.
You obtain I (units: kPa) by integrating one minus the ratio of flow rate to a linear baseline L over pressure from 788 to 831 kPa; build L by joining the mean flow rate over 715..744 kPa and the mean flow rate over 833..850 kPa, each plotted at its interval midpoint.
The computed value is 8.7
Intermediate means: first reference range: 80.4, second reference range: 78.1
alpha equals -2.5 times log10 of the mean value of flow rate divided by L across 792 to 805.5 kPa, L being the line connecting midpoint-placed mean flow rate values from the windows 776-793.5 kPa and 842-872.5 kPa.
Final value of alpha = 0.299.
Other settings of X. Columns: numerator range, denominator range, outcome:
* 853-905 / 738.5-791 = 1.09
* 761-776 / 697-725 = 1.11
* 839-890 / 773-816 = 1.27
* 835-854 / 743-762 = 0.92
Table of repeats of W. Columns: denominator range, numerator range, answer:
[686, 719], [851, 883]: 1.21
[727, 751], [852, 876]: 1.02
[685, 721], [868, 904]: 1.27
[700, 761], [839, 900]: 1.08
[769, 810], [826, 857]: 1.11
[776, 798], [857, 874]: 1.16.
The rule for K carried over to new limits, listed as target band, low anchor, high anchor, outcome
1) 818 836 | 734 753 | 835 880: 0.16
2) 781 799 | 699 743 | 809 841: -0.02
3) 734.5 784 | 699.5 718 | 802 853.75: -0.18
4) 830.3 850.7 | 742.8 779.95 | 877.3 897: 0.13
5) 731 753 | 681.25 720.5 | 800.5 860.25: -0.20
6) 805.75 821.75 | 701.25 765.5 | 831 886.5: 0.41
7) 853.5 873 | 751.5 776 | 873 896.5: 0.03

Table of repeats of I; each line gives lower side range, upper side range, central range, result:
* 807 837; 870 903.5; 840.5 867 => -1.2 kPa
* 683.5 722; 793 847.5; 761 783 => -3.9 kPa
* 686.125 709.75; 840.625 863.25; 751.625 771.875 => -1.9 kPa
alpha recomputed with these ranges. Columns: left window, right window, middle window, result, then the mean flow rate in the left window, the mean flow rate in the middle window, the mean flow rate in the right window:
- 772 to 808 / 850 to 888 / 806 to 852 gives 0.13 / 70.2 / 69.5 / 86.5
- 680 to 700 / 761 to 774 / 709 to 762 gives -0.06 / 72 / 81.2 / 80.1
